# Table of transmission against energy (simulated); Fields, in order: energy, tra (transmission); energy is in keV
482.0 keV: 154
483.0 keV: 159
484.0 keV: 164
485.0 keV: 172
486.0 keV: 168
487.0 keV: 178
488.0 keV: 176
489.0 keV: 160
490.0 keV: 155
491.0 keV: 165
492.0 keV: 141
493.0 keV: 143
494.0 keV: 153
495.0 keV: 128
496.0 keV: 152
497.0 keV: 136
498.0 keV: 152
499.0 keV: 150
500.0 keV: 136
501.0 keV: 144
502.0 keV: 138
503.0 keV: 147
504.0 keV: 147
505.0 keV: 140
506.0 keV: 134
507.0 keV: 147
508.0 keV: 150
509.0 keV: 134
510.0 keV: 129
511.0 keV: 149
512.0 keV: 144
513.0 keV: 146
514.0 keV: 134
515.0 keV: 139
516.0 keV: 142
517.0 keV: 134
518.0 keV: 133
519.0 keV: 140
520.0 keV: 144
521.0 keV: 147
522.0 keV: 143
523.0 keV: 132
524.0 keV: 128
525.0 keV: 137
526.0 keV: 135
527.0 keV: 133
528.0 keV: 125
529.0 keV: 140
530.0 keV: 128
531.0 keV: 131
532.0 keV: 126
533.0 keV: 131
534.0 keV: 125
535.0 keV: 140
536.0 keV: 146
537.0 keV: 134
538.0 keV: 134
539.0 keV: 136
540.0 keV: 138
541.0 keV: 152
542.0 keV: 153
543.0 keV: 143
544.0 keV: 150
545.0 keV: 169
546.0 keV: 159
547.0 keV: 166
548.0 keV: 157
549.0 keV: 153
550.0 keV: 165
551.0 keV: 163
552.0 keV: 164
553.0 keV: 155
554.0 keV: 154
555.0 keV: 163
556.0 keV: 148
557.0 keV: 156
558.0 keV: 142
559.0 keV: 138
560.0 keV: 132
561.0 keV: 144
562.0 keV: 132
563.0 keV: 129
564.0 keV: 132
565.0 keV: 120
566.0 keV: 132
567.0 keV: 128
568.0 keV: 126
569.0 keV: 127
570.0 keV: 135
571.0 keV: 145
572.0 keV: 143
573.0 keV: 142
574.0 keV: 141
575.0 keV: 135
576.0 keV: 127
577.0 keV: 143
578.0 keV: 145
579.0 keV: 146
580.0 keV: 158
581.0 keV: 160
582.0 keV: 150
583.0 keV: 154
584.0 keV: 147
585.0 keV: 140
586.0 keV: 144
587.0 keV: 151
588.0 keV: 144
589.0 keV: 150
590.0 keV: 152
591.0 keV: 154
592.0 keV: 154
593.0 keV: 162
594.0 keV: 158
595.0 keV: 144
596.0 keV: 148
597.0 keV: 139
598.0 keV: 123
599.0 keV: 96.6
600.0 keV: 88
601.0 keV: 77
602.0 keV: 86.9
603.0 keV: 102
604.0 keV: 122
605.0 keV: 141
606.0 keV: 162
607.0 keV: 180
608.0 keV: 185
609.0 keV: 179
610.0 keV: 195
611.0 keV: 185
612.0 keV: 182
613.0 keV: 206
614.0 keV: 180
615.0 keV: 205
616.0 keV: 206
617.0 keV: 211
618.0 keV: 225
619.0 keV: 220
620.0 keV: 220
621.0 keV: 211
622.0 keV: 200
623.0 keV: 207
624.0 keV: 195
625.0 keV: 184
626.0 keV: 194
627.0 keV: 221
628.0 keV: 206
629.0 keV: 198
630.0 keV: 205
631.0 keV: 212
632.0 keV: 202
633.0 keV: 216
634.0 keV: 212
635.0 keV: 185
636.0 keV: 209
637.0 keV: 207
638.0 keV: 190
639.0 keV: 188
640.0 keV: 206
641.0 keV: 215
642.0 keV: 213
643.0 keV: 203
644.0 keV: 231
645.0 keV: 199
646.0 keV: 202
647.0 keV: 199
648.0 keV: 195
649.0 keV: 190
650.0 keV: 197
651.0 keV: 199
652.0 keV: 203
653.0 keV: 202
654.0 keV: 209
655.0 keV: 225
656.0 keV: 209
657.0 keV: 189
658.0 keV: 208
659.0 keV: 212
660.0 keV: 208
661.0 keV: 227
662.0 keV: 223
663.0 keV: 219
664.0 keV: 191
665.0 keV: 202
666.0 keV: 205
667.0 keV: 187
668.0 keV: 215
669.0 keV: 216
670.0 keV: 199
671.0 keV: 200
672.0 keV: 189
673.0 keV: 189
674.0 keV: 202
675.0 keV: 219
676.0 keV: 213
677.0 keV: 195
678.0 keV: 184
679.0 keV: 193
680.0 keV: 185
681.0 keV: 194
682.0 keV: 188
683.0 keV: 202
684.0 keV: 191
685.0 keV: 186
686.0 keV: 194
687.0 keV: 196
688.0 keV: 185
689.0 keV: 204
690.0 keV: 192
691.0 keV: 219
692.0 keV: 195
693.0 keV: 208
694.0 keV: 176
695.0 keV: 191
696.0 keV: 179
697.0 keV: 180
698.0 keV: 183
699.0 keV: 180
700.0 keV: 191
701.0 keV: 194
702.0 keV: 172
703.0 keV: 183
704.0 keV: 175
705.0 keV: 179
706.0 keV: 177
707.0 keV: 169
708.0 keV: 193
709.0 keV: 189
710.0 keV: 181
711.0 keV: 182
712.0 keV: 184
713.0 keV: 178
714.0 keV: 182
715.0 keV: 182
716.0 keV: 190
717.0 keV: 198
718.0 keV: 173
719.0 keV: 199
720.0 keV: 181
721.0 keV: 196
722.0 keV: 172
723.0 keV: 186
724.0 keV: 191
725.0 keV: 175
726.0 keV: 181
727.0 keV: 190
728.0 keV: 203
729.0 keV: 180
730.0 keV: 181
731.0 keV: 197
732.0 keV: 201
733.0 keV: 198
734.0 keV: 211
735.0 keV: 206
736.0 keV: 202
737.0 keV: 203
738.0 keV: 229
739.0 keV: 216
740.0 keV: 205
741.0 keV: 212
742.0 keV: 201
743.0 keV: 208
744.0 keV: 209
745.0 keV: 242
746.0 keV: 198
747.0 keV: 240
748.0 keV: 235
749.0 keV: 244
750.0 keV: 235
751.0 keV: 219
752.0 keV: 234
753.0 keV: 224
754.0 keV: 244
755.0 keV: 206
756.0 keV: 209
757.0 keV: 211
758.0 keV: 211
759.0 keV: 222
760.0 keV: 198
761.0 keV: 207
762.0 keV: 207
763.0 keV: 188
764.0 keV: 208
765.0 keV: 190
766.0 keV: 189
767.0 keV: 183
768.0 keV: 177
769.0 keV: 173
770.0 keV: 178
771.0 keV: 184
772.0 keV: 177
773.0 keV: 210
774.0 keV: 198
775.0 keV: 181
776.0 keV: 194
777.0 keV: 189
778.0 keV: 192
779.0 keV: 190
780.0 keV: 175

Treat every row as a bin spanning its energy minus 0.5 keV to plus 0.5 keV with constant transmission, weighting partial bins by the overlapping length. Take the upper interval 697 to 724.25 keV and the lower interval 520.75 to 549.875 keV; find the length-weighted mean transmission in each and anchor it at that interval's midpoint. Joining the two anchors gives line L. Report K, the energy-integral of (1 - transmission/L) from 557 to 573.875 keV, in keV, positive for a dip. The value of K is 1.5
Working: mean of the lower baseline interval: 141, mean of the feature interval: 135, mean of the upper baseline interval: 184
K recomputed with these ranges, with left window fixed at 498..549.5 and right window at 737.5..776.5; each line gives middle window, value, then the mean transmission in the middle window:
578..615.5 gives 2.8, 150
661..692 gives -2.5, 200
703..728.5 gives 1.5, 184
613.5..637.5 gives -5.0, 205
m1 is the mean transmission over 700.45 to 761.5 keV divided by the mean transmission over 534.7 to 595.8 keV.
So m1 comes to 1.4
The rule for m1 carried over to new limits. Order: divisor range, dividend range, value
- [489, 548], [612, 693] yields 1.43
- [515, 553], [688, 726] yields 1.30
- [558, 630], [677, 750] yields 1.24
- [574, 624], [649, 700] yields 1.25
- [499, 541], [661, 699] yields 1.43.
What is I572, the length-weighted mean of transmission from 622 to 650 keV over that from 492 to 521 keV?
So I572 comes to 1.4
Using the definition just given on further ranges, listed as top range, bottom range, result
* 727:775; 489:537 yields 1.47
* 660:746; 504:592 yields 1.37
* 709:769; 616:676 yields 0.98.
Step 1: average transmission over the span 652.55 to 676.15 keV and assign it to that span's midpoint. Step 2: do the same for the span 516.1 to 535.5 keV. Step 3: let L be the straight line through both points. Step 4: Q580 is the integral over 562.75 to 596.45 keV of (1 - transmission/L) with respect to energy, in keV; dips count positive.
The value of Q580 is 4.0 keV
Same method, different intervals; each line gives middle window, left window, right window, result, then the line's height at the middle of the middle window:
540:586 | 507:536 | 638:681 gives 3.1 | 157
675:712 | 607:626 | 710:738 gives 0.7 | 193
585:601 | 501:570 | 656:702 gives 2.5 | 164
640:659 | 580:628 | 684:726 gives -3.3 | 175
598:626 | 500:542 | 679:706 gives -1.0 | 165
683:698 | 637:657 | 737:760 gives 1.3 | 211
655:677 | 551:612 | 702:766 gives -4.0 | 175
